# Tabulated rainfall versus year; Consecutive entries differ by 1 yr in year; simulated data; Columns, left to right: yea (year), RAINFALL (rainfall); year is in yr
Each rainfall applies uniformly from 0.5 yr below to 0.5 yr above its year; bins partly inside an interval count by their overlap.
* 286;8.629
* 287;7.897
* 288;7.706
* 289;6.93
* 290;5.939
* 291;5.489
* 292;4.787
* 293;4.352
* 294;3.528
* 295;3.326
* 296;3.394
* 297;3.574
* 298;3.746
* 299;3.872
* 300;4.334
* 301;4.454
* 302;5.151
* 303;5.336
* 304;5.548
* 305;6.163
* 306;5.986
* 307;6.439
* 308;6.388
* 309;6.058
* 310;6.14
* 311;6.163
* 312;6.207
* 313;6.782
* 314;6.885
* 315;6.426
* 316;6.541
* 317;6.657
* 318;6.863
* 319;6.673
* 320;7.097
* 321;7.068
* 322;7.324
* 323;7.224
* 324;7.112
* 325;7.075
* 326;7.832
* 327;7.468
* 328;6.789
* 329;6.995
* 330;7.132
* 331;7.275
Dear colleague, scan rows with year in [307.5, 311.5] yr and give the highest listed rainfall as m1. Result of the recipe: 6.388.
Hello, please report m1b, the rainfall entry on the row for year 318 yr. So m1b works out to 6.863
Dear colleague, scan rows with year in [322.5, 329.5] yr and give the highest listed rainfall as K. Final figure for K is 7.832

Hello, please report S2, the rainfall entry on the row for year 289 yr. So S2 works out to 6.93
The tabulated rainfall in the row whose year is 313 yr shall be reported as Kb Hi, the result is 6.782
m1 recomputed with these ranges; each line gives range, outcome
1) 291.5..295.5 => 4.787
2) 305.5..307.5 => 6.439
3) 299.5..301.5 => 4.454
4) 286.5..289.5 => 7.897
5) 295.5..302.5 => 5.151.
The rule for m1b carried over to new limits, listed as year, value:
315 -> 6.426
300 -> 4.334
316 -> 6.541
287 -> 7.897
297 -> 3.574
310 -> 6.14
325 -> 7.075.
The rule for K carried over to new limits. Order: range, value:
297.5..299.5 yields 3.872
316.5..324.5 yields 7.324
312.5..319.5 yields 6.885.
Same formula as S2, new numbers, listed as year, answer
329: 6.995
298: 3.746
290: 5.939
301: 4.454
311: 6.163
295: 3.326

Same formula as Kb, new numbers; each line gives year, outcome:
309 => 6.058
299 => 3.872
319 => 6.673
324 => 7.112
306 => 5.986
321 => 7.068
